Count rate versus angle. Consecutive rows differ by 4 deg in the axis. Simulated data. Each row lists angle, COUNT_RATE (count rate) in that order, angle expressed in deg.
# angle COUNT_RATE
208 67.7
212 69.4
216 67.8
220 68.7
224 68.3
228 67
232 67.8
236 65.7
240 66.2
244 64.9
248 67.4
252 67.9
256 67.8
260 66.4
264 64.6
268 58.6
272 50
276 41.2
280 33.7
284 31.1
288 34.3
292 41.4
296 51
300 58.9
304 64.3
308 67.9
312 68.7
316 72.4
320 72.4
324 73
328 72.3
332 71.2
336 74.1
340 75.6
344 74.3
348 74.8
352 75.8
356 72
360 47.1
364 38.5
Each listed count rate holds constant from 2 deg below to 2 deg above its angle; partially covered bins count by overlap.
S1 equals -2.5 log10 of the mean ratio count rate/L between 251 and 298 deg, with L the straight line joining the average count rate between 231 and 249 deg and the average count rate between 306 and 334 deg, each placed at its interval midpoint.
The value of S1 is 0.33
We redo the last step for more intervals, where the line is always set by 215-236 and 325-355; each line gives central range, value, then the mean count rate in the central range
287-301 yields 0.47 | 46.4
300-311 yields 0.11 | 65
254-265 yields 0.05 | 66.4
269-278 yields 0.44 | 47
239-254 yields 0.04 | 66.6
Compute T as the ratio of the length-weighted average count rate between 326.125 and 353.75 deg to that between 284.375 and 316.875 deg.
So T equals 1.3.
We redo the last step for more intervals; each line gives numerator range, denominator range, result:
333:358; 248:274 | 1.18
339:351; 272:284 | 1.95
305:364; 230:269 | 1.06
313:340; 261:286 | 1.53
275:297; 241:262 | 0.57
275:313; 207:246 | 0.73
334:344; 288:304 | 1.49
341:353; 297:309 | 1.20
